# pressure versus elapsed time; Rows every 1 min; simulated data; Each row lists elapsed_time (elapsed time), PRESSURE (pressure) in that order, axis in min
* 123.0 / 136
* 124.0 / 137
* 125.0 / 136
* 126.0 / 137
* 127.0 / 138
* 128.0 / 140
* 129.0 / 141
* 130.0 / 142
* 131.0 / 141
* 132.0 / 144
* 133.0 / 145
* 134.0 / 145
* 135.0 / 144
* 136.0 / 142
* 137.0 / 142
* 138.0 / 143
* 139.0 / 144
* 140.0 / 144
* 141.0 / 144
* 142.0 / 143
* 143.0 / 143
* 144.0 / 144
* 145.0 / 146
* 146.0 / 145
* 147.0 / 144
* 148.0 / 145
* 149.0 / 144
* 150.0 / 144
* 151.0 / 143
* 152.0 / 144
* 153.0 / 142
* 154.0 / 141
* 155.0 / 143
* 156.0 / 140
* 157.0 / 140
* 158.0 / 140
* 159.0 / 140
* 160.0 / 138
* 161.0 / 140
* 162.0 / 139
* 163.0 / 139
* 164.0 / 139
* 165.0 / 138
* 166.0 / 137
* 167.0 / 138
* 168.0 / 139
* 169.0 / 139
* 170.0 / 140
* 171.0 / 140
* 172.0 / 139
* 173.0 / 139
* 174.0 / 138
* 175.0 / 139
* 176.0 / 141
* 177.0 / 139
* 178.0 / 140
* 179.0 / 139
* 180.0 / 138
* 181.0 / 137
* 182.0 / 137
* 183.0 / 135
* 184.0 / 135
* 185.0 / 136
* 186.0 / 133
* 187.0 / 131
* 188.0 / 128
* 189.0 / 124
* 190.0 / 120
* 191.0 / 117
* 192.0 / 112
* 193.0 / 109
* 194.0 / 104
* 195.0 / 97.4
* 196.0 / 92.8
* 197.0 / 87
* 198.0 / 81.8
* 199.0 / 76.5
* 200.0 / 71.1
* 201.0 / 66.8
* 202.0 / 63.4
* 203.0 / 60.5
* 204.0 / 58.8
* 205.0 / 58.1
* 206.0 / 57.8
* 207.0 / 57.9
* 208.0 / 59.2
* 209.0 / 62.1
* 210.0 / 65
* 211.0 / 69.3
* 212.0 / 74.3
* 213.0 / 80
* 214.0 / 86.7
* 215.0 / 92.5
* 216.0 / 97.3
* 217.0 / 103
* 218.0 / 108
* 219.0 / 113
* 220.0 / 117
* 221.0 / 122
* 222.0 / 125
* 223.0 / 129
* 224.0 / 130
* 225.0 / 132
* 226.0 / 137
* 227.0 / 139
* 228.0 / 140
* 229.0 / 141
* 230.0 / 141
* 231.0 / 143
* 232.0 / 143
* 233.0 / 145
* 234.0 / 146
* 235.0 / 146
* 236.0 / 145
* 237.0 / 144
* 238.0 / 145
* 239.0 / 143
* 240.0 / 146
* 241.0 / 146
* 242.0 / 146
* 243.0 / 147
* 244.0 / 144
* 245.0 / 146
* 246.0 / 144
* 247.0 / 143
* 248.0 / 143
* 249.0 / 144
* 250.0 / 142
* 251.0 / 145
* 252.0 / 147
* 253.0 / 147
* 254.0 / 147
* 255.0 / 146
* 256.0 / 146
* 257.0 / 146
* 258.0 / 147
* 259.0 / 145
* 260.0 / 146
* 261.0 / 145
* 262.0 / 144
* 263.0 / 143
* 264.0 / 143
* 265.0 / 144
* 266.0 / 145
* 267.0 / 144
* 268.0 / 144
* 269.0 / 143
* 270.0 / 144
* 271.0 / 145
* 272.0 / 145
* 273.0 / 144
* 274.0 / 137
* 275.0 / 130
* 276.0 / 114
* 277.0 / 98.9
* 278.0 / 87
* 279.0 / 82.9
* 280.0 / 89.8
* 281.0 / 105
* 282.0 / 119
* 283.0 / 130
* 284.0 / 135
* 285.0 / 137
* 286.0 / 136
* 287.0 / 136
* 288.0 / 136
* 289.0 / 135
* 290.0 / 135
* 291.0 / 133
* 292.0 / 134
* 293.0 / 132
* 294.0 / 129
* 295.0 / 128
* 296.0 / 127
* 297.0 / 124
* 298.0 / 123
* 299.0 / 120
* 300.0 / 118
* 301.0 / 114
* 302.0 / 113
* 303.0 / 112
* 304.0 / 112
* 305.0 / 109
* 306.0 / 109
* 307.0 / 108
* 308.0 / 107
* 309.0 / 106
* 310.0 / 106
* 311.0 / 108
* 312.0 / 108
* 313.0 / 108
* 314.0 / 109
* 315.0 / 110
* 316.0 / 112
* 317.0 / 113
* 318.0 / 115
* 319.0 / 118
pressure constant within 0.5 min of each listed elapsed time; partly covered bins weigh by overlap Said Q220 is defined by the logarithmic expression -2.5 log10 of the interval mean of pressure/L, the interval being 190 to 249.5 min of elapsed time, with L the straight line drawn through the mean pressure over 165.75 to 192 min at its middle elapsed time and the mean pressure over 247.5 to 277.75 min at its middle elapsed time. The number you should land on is 0.23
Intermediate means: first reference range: 135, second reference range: 141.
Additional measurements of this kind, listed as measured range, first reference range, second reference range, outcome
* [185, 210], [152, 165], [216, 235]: 0.448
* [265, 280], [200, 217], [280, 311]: -0.189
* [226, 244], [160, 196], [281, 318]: -0.140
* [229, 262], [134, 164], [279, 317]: -0.143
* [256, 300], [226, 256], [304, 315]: -0.057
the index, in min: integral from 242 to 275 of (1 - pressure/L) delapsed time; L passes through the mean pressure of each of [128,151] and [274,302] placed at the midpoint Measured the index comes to -4.7 min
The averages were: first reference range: 144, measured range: 144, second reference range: 122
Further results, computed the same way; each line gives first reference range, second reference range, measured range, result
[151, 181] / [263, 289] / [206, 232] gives 5.41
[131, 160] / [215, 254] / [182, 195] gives 1.55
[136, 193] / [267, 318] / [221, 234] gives -0.72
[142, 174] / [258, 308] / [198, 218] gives 9.27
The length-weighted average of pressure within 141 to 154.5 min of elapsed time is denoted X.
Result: 144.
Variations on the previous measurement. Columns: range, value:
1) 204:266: 126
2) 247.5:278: 141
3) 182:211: 93.2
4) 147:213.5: 117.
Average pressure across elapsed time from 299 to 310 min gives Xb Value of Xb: 111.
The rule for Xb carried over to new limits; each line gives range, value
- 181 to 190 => 132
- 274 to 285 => 112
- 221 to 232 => 135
